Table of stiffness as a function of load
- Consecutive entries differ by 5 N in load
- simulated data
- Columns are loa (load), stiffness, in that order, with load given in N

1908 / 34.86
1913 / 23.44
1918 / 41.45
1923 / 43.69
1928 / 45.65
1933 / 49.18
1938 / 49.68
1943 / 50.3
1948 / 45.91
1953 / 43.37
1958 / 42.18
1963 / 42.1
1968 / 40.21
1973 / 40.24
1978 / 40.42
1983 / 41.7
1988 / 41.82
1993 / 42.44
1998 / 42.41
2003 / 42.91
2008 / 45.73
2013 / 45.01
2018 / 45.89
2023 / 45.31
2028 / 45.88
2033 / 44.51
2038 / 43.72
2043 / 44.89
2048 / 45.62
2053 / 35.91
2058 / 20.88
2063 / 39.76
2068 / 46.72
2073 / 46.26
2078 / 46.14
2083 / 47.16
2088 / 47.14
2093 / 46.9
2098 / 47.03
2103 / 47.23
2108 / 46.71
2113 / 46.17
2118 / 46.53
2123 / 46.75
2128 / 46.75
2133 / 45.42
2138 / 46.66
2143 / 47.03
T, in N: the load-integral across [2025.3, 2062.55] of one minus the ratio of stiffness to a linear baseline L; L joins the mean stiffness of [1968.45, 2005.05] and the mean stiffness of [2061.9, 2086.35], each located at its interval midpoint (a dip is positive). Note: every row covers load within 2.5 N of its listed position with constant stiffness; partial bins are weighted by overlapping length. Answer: 3.3 N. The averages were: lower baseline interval 41.6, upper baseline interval 45.6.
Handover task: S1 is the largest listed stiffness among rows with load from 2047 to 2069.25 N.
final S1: 46.72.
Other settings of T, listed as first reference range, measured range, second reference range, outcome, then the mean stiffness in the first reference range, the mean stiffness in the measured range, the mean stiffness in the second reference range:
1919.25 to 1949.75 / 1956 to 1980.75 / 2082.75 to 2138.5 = 3.2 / 47.2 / 41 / 46.7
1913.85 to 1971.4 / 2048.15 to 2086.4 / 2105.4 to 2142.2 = 4.1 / 44.2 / 40.9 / 46.5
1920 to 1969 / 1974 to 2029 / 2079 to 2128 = 2.9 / 45.3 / 43.4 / 46.8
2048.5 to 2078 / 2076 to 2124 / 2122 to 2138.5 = -4.2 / 39.1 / 46.8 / 46.3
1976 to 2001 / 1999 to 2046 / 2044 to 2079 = -4.3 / 41.8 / 44.8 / 40.1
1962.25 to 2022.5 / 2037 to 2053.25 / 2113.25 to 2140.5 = 0.3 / 42.7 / 43.3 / 46.4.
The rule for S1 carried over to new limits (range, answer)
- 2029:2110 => 47.23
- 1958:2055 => 45.89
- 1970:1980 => 40.42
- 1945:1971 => 45.91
